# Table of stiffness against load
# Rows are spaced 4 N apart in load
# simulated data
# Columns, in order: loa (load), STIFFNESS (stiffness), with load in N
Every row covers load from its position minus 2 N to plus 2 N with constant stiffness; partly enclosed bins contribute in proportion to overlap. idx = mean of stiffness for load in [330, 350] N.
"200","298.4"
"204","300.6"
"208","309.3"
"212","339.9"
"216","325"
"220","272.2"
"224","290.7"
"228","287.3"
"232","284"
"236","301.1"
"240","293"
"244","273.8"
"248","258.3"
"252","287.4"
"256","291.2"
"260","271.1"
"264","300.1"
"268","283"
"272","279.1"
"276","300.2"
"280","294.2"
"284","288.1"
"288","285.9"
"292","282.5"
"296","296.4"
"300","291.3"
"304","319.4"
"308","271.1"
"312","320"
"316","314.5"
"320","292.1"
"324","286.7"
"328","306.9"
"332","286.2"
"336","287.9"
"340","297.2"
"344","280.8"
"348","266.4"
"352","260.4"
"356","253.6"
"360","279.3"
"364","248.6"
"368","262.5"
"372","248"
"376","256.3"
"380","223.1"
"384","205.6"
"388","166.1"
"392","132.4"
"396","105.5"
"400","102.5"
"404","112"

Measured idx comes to 284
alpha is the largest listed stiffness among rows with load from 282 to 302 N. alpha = 296.4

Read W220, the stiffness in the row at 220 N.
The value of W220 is 272.2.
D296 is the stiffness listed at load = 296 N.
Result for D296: 296.4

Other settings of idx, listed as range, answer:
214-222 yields 299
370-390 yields 220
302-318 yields 306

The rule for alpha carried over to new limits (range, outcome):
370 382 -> 256.3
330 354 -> 297.2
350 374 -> 279.3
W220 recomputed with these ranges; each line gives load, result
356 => 253.6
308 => 271.1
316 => 314.5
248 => 258.3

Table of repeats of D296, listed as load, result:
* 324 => 286.7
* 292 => 282.5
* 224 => 290.7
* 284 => 288.1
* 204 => 300.6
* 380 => 223.1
